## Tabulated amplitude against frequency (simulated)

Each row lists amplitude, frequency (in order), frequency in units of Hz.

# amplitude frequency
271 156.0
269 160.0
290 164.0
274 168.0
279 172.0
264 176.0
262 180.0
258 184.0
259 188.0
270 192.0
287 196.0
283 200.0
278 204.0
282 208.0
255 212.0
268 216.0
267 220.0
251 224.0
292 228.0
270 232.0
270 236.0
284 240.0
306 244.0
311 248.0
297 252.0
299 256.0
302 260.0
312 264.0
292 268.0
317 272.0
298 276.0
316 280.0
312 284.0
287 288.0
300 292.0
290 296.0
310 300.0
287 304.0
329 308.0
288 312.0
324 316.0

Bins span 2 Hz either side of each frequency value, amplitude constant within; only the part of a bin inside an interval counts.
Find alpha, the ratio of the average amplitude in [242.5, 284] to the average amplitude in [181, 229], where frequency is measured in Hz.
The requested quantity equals 1.13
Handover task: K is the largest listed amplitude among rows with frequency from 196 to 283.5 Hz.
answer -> 317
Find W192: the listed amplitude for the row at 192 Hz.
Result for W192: 270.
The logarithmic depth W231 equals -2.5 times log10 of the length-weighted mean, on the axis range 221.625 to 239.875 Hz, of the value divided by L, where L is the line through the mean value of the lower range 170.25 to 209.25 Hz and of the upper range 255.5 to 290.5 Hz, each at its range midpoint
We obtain 0.06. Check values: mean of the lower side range 272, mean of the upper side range 304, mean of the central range 272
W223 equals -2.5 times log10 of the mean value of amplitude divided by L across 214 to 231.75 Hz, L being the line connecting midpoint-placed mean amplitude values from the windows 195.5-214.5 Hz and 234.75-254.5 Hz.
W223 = 0.06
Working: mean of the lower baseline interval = 276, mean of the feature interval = 270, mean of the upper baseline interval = 295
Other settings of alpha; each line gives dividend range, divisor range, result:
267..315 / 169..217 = 1.12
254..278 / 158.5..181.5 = 1.11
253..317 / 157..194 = 1.13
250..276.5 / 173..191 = 1.15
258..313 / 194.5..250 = 1.09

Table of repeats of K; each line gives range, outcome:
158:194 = 290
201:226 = 282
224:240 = 292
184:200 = 287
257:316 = 329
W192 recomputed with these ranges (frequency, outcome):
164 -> 290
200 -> 283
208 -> 282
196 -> 287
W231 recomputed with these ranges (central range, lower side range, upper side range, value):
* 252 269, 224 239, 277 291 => -0.04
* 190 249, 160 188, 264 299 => 0.02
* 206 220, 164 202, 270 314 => 0.05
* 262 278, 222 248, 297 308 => -0.04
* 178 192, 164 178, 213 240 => 0.05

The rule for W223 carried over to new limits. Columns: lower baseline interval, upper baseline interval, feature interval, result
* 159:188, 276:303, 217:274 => -0.002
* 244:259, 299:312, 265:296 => 0.006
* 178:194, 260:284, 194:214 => -0.022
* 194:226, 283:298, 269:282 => -0.063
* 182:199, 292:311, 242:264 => -0.057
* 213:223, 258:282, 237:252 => -0.045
